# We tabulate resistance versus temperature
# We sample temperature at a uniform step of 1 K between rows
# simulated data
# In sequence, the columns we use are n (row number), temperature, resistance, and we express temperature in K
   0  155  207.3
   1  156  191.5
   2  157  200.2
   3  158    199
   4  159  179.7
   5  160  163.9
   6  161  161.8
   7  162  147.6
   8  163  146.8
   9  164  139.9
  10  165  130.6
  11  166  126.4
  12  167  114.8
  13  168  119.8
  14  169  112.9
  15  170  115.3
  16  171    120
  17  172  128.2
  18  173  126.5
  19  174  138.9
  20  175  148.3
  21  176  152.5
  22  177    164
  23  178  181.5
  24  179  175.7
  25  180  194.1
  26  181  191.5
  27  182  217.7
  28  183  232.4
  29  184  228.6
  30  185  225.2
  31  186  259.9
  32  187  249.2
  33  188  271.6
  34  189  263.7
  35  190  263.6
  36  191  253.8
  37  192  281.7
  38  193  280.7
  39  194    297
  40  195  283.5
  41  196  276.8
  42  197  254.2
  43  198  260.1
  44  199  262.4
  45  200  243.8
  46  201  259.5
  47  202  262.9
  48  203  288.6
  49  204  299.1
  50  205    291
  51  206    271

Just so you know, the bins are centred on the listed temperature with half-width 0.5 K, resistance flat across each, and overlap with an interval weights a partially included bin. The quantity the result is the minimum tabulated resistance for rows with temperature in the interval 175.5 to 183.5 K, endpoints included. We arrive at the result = 152.5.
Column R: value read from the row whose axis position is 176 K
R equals 152.5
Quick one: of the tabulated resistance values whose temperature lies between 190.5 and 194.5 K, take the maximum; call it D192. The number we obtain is 297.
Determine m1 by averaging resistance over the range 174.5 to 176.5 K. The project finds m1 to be 150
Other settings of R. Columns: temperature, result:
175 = 148.3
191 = 253.8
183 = 232.4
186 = 259.9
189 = 263.7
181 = 191.5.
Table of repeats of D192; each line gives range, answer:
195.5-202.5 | 276.8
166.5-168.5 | 119.8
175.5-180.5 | 194.1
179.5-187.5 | 259.9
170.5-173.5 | 128.2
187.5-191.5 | 271.6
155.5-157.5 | 200.2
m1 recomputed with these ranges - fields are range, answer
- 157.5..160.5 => 181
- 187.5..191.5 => 263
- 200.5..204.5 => 278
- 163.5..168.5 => 126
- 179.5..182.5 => 201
